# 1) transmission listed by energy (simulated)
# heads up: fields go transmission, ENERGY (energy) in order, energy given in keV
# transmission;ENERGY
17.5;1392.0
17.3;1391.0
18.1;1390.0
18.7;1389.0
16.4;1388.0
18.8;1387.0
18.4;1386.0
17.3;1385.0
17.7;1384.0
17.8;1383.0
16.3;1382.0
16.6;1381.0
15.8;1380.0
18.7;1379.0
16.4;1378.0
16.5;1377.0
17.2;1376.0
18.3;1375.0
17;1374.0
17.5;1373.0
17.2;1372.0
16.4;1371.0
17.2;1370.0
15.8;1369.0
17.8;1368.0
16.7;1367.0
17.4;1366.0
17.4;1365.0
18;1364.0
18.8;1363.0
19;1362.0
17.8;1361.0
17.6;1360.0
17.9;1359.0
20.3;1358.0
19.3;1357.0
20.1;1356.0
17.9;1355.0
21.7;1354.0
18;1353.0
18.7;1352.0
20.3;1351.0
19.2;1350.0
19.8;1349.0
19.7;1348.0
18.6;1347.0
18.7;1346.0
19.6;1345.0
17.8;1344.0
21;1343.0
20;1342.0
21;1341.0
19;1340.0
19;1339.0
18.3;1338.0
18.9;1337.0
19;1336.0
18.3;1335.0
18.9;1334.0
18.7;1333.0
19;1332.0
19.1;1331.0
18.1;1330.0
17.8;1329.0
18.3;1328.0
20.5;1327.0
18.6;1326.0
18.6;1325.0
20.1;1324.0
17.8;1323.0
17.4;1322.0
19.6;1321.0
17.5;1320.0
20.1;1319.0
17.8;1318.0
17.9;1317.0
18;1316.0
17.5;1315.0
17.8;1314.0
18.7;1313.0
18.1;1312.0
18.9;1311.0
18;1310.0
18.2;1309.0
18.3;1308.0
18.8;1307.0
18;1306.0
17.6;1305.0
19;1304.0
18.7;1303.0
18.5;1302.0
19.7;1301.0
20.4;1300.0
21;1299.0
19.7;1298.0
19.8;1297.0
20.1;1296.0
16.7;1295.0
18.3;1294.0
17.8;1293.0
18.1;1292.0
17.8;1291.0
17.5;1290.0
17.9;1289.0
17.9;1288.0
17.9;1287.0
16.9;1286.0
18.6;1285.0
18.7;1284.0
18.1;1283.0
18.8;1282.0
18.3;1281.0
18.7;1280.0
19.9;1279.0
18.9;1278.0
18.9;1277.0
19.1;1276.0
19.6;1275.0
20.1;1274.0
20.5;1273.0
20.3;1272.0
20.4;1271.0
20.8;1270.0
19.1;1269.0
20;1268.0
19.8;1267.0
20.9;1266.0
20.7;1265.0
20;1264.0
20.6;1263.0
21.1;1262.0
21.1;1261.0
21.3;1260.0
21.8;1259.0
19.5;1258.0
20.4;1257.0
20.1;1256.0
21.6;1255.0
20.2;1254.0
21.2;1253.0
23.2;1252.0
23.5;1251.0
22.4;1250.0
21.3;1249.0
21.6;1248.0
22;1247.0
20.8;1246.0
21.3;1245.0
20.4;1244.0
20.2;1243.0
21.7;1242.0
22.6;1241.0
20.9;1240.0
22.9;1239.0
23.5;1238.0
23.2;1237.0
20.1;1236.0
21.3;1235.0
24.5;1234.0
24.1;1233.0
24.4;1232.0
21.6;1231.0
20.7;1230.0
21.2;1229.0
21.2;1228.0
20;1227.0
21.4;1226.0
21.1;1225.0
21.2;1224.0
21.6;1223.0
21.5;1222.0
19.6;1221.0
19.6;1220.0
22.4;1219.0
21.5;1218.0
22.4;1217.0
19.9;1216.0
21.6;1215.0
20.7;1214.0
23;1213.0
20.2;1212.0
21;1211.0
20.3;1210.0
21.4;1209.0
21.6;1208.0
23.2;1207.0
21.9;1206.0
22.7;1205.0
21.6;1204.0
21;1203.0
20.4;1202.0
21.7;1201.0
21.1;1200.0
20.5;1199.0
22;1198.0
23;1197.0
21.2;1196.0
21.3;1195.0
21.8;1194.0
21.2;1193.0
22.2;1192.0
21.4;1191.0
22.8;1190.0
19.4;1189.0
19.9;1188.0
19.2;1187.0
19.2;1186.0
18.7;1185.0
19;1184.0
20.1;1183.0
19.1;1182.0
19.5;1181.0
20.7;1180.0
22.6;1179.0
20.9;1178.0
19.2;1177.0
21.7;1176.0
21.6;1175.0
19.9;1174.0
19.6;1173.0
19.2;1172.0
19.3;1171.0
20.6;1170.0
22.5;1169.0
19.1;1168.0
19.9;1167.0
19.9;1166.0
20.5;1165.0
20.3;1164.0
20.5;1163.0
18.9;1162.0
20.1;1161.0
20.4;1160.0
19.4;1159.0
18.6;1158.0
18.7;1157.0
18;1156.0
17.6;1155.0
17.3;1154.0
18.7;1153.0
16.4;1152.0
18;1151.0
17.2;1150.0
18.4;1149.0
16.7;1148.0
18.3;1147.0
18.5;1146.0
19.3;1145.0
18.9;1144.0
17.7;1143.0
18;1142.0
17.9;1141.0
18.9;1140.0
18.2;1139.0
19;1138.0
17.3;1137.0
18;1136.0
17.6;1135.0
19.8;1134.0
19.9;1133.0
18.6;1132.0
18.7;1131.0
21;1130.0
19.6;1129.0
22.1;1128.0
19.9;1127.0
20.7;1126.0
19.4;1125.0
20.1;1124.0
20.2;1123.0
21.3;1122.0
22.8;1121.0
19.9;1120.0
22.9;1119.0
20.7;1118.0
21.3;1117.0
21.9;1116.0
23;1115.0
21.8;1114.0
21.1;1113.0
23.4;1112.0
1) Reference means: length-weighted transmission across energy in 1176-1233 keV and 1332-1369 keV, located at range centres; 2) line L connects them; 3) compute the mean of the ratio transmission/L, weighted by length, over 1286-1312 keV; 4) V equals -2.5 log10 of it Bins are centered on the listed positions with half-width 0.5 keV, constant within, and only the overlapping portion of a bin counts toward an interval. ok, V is 0.06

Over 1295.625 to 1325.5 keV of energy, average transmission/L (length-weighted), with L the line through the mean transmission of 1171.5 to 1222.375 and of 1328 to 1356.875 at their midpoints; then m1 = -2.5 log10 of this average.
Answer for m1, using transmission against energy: 0.05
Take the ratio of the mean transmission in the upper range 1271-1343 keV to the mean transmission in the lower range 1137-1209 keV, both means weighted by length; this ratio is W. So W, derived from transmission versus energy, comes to 0.94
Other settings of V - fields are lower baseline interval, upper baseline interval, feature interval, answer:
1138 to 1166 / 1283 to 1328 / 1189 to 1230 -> -0.15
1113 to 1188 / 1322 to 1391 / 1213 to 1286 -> -0.10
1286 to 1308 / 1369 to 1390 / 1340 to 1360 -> -0.10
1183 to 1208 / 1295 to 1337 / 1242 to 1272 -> -0.06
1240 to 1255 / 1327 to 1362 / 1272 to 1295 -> 0.12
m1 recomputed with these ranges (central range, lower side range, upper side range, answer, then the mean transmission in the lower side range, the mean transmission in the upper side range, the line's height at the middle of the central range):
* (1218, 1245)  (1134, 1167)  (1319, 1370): -0.161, 18.6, 18.8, 18.7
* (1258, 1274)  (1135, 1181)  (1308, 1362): -0.086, 19.2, 18.8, 19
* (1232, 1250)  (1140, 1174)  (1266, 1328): -0.167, 18.9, 18.8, 18.9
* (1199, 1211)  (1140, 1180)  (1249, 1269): -0.075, 19.3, 21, 20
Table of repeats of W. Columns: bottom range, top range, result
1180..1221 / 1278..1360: 0.89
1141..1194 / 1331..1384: 0.94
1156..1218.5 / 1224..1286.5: 1.01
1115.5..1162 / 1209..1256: 1.12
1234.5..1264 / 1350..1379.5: 0.84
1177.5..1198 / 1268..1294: 0.91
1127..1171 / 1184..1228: 1.11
